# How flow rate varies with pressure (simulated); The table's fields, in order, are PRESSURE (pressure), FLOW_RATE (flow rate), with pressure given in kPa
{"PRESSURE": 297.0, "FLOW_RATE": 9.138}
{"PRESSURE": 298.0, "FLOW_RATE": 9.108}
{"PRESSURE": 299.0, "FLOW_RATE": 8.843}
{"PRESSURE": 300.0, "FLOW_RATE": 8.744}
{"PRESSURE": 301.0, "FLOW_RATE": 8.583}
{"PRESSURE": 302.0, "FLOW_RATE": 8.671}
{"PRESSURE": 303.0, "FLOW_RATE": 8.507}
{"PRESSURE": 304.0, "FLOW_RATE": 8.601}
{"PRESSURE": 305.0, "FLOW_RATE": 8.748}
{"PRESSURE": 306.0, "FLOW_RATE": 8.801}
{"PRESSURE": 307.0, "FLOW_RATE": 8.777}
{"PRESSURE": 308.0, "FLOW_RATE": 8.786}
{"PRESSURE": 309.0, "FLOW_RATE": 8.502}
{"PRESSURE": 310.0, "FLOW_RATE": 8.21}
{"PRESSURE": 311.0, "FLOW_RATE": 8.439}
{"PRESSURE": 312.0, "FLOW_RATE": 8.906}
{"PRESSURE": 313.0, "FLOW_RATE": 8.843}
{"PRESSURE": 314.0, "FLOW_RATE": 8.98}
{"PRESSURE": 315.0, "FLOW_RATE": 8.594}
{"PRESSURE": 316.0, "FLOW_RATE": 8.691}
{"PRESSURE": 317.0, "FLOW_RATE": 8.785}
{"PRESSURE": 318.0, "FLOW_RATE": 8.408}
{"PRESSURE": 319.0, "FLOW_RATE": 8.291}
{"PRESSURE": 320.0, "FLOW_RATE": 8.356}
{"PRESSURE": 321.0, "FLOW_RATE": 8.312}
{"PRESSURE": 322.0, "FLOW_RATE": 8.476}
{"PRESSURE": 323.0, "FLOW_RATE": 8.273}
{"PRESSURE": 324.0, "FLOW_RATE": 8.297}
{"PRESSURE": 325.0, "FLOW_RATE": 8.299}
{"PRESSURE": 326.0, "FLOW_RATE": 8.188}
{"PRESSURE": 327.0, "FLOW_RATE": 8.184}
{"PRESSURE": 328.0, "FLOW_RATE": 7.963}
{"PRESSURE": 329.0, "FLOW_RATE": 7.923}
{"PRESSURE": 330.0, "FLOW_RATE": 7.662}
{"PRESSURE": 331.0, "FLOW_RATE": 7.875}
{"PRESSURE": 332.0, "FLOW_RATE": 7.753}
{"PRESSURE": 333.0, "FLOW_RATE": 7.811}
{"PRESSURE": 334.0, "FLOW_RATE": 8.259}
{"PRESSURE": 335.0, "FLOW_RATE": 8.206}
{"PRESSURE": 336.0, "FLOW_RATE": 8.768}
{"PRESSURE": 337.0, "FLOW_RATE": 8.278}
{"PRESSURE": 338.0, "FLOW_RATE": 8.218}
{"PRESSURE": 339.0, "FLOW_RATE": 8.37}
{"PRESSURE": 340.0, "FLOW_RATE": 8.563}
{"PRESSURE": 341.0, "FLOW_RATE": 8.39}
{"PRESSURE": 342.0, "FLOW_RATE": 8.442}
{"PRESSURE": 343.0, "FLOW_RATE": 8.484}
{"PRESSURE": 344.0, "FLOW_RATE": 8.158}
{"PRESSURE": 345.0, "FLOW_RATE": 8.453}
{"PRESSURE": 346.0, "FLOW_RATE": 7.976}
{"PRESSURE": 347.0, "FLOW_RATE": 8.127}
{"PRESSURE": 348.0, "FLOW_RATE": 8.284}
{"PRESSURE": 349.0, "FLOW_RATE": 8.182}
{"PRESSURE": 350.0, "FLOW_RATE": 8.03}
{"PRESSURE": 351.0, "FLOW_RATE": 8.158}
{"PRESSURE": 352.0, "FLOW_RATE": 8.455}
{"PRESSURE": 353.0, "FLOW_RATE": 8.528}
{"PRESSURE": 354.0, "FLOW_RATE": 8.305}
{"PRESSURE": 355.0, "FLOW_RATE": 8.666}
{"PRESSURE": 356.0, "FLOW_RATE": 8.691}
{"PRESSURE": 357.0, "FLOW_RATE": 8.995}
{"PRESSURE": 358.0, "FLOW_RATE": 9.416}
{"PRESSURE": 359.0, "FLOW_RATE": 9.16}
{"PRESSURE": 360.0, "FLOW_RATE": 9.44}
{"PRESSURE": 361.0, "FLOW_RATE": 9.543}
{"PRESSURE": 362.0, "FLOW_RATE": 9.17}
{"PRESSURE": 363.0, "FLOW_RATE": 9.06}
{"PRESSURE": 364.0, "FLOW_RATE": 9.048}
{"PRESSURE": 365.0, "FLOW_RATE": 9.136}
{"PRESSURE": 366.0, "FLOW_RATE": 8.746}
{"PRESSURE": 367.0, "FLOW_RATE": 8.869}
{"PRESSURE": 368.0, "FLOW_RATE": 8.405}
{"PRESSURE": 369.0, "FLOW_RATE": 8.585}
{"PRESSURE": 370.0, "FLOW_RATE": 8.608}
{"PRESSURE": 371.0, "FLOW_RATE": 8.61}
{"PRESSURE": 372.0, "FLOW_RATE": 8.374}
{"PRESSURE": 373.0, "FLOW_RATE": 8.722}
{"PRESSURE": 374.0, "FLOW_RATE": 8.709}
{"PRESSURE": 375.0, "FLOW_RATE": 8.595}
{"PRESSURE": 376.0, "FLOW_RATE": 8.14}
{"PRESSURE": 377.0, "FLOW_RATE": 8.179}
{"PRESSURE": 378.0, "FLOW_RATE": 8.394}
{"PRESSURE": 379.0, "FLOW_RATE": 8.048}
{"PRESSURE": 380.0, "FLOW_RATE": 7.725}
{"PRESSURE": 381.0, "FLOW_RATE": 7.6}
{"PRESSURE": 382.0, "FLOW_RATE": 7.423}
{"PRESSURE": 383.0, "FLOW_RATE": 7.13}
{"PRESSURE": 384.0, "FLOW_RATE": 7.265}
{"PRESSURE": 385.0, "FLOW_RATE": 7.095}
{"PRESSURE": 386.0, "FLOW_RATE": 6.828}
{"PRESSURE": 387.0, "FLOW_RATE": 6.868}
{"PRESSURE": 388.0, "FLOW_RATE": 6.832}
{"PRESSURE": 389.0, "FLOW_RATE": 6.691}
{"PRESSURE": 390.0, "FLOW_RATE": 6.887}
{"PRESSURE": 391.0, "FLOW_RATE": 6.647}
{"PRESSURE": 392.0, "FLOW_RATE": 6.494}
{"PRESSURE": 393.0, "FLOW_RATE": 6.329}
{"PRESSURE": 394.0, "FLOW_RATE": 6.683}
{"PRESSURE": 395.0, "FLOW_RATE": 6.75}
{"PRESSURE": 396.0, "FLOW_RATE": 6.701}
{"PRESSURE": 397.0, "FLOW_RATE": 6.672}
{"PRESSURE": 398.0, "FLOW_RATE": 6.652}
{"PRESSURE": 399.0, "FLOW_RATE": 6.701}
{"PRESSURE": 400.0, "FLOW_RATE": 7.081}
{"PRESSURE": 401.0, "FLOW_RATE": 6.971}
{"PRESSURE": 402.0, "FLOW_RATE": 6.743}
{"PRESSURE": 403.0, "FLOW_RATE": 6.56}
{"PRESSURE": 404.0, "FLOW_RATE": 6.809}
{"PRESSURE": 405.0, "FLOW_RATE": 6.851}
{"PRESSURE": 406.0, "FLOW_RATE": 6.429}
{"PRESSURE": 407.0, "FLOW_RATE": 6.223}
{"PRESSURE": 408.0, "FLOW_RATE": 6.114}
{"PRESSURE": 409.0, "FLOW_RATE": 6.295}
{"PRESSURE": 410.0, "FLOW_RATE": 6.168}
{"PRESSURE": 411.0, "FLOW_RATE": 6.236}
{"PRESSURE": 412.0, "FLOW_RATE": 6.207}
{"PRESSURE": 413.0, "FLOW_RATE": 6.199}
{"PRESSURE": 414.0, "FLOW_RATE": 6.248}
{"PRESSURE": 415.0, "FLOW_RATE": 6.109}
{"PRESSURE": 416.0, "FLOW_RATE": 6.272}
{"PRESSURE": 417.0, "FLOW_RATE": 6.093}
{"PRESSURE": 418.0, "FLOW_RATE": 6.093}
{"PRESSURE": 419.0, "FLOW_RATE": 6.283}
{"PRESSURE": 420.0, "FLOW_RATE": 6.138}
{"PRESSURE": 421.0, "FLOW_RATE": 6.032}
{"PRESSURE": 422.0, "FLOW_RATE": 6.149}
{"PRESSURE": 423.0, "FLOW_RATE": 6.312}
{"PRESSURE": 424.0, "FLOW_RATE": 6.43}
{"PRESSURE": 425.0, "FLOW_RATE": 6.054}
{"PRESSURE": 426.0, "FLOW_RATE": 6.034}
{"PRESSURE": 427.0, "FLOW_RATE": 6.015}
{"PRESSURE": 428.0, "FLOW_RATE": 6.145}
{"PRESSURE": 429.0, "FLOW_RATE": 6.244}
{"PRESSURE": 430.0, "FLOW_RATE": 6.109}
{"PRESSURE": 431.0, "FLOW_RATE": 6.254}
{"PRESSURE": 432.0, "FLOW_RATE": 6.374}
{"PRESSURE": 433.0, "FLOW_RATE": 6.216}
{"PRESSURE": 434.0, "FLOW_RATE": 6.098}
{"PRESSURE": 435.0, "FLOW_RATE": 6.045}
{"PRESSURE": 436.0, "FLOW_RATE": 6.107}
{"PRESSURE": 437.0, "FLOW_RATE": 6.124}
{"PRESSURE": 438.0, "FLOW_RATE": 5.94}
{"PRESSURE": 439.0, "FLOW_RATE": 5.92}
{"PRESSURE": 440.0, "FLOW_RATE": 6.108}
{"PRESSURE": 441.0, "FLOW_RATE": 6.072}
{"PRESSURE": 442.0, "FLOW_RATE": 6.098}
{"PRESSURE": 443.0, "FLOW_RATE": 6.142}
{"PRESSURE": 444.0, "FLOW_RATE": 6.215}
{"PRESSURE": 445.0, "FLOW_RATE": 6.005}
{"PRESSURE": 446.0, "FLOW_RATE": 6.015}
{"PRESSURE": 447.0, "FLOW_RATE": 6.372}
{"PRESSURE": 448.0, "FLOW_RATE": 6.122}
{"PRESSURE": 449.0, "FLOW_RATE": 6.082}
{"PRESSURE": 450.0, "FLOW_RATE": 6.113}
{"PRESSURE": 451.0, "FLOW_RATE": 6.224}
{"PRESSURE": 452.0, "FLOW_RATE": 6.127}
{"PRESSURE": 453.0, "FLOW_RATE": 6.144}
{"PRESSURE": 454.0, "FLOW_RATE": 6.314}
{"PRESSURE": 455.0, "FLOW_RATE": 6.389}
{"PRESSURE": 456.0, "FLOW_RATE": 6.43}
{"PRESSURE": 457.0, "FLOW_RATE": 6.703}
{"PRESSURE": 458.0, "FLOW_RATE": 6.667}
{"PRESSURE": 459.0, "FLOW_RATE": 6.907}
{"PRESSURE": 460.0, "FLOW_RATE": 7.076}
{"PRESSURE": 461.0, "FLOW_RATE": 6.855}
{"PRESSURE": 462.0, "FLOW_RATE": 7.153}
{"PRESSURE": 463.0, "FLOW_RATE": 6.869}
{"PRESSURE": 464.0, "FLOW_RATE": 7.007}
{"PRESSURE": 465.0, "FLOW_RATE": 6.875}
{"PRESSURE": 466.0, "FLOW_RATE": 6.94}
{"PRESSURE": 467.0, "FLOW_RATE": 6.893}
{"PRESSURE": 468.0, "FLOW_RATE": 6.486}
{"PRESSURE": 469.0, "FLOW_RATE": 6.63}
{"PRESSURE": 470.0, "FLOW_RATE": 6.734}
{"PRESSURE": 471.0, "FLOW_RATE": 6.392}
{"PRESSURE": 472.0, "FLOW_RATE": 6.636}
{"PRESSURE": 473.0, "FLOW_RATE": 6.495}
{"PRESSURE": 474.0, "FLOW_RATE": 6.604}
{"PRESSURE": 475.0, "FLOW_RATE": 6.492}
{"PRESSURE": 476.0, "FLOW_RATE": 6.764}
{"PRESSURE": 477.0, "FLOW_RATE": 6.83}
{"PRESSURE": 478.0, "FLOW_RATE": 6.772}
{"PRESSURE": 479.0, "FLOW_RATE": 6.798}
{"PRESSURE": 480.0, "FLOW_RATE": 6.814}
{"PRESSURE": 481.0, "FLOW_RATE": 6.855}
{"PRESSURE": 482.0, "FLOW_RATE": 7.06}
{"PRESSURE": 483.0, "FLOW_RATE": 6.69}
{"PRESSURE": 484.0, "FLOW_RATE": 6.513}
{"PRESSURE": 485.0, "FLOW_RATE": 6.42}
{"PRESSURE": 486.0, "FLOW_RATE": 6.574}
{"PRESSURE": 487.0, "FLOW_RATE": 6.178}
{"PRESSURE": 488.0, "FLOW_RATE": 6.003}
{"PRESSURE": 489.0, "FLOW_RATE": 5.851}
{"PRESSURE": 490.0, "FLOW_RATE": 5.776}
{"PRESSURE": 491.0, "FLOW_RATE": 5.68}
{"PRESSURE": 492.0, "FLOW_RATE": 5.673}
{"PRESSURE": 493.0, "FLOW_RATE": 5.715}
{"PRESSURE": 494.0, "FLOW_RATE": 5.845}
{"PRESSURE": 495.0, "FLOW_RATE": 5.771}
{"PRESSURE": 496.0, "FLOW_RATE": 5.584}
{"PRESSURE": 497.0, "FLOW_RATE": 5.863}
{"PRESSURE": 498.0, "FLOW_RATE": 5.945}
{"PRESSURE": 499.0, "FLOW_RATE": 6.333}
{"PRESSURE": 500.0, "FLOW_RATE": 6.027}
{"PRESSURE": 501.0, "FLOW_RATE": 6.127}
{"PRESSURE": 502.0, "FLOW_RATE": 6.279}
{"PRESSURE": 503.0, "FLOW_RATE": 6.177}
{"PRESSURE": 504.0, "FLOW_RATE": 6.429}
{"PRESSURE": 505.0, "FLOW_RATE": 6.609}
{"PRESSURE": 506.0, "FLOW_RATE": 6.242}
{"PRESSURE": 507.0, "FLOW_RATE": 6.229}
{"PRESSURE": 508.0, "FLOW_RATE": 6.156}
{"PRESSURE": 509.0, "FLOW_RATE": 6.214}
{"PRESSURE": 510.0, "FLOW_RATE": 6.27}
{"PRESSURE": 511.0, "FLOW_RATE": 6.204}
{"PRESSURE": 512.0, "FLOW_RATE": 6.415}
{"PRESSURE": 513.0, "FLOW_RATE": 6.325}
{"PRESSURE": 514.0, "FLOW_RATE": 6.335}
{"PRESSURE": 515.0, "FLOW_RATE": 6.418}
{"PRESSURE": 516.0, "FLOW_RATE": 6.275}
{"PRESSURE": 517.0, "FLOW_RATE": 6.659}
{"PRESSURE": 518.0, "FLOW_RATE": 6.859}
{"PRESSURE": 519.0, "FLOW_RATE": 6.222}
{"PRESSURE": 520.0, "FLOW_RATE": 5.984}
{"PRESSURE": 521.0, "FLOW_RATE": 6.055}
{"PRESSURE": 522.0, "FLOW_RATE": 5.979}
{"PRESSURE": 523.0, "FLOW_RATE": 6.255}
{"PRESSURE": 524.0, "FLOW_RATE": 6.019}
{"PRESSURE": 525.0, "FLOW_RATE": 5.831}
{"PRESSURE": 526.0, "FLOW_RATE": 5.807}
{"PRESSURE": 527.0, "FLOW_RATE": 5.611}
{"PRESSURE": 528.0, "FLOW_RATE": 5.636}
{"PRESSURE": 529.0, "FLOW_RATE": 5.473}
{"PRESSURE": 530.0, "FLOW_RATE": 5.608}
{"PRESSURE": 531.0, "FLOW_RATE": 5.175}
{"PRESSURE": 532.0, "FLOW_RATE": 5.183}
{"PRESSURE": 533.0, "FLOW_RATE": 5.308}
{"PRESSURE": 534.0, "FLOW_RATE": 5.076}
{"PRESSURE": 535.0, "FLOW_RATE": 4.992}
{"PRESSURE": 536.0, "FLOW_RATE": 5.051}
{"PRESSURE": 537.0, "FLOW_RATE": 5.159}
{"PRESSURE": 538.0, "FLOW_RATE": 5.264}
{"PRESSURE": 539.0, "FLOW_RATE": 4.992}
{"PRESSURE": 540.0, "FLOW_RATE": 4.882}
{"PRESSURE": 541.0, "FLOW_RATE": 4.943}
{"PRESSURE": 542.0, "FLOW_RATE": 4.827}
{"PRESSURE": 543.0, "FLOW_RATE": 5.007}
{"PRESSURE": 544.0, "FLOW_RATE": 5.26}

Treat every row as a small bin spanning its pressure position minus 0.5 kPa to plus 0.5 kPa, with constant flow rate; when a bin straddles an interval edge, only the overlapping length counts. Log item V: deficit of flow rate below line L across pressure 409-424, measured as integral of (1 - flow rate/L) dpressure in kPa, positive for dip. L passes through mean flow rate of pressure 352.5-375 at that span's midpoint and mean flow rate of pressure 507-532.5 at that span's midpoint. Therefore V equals 3.2 kPa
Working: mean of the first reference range 8.85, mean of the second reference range 6.04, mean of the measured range 6.19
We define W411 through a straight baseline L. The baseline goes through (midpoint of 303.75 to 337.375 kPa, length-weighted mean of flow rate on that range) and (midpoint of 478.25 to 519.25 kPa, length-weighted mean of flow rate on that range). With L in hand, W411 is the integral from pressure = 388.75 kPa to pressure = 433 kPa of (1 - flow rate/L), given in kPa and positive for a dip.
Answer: 5.55 kPa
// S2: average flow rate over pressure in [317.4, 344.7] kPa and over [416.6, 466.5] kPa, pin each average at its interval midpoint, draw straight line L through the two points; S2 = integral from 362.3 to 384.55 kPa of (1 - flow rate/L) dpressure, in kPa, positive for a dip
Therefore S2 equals -2.5 kPa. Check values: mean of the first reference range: 8.23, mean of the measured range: 8.34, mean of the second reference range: 6.31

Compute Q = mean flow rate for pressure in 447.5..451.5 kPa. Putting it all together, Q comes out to 6.14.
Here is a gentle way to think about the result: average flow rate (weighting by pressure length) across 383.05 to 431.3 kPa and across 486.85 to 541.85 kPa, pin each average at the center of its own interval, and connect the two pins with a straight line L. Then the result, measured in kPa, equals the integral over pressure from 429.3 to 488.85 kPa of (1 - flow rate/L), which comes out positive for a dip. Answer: -2.7 kPa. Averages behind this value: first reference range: 6.47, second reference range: 5.86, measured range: 6.45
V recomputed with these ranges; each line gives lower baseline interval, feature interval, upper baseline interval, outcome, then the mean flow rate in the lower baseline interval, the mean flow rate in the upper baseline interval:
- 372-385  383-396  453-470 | 1.7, 7.97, 6.74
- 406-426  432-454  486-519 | 0.2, 6.19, 6.15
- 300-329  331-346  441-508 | -0.1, 8.51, 6.38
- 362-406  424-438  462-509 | 1.8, 7.57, 6.39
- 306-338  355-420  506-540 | 1.0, 8.36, 5.84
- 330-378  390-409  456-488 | 2.9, 8.52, 6.72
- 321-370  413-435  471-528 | 3.5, 8.46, 6.26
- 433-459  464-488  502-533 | -2.0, 6.2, 6.08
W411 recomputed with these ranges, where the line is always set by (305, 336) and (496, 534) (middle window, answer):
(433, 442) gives 1.2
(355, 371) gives -2.2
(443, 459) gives 1.3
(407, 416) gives 1.3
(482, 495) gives 0.5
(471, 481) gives -0.3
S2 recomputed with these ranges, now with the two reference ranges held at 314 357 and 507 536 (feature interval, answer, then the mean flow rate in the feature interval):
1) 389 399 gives 1.20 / 6.65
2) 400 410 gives 1.16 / 6.56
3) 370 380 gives -0.76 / 8.39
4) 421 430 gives 1.25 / 6.16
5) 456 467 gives -0.31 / 6.88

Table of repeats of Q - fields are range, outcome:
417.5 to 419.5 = 6.19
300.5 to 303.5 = 8.59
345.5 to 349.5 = 8.14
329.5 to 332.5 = 7.76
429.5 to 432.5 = 6.25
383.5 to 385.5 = 7.18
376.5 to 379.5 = 8.21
